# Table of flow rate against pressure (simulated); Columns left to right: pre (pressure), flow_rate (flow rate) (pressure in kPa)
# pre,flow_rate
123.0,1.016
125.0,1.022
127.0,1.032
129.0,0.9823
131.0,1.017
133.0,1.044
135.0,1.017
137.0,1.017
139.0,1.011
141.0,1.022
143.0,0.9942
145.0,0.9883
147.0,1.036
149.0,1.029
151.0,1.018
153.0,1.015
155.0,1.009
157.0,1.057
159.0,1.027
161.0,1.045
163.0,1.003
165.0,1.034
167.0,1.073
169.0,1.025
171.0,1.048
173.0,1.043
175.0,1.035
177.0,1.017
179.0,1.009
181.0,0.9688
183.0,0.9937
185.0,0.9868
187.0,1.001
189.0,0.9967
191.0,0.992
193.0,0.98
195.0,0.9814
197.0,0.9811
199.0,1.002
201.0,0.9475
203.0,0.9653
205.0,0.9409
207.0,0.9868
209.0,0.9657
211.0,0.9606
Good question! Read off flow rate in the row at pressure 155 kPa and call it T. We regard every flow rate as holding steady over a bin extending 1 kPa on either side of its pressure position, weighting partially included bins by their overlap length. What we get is 1.009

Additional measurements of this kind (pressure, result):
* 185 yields 0.9868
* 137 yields 1.017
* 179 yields 1.009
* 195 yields 0.9814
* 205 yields 0.9409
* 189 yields 0.9967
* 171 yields 1.048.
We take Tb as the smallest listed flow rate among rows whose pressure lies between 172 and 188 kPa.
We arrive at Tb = 0.9688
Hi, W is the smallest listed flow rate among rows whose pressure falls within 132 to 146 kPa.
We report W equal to 0.9883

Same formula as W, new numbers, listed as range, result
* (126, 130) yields 0.9823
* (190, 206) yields 0.9409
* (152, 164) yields 1.003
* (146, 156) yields 1.009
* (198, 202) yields 0.9475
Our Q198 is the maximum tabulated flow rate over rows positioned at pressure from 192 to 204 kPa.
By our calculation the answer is 1.002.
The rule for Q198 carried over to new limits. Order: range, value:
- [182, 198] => 1.001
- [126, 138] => 1.044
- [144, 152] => 1.036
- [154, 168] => 1.073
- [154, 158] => 1.057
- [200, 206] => 0.9653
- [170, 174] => 1.048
